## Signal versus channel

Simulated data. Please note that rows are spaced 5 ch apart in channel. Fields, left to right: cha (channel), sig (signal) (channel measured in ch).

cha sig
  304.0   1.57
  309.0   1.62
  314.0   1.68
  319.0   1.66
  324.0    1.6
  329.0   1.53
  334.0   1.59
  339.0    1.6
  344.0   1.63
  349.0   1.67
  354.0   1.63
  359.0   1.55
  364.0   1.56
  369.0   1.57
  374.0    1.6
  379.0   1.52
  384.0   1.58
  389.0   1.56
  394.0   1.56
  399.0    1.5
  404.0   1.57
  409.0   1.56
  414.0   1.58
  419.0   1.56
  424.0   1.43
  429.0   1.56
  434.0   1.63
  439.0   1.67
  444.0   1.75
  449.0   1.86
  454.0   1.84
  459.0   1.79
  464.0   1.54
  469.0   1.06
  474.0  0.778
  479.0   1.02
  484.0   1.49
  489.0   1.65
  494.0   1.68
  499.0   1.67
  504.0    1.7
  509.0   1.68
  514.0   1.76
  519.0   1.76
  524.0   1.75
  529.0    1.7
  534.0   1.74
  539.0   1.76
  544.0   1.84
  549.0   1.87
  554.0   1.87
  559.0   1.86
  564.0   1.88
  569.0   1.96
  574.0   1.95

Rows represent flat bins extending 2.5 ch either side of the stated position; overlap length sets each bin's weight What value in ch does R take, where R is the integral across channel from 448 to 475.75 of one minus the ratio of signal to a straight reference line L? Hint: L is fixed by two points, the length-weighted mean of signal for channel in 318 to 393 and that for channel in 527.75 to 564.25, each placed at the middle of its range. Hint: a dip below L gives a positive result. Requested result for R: 3.8 ch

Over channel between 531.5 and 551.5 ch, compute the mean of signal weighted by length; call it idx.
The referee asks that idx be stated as 1.8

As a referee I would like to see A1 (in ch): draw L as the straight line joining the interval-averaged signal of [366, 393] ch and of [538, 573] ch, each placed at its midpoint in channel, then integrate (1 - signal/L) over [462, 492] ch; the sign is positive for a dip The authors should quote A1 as 8.25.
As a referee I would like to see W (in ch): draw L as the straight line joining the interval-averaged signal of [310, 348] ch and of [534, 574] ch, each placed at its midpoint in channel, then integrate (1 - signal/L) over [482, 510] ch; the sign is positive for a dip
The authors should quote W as 2.4 ch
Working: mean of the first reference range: 1.62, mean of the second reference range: 1.86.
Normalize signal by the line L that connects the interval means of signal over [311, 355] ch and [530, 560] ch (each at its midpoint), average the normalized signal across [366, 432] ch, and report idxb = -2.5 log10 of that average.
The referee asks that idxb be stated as 0.088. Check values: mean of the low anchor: 1.62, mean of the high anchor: 1.82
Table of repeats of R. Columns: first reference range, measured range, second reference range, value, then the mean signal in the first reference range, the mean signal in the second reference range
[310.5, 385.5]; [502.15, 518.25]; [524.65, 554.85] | 0.4 ch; 1.6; 1.79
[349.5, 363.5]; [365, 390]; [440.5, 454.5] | 1.2 ch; 1.6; 1.8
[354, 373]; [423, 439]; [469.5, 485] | -3.9 ch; 1.57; 1.05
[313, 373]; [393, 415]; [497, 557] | 1.4 ch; 1.6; 1.76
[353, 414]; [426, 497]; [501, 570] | 6.5 ch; 1.56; 1.79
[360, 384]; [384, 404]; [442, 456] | 1.1 ch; 1.56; 1.82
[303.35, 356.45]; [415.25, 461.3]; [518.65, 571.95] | 1.3 ch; 1.62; 1.82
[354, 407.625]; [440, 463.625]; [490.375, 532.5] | -1.9 ch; 1.56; 1.71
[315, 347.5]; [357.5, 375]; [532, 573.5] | 0.8 ch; 1.61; 1.85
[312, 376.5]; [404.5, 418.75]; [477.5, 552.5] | 0.6 ch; 1.6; 1.68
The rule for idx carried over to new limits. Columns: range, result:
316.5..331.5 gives 1.6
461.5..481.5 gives 1.1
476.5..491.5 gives 1.39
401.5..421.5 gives 1.57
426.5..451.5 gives 1.69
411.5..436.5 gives 1.55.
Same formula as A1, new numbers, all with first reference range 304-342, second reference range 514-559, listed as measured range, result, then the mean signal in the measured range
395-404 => 0.8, 1.53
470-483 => 5.6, 0.986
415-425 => 1.0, 1.52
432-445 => 0.2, 1.68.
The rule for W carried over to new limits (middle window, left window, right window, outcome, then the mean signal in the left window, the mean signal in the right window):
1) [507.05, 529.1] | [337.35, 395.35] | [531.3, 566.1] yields 0.67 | 1.59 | 1.83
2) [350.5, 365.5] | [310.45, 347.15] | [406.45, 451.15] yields 0.27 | 1.61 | 1.62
